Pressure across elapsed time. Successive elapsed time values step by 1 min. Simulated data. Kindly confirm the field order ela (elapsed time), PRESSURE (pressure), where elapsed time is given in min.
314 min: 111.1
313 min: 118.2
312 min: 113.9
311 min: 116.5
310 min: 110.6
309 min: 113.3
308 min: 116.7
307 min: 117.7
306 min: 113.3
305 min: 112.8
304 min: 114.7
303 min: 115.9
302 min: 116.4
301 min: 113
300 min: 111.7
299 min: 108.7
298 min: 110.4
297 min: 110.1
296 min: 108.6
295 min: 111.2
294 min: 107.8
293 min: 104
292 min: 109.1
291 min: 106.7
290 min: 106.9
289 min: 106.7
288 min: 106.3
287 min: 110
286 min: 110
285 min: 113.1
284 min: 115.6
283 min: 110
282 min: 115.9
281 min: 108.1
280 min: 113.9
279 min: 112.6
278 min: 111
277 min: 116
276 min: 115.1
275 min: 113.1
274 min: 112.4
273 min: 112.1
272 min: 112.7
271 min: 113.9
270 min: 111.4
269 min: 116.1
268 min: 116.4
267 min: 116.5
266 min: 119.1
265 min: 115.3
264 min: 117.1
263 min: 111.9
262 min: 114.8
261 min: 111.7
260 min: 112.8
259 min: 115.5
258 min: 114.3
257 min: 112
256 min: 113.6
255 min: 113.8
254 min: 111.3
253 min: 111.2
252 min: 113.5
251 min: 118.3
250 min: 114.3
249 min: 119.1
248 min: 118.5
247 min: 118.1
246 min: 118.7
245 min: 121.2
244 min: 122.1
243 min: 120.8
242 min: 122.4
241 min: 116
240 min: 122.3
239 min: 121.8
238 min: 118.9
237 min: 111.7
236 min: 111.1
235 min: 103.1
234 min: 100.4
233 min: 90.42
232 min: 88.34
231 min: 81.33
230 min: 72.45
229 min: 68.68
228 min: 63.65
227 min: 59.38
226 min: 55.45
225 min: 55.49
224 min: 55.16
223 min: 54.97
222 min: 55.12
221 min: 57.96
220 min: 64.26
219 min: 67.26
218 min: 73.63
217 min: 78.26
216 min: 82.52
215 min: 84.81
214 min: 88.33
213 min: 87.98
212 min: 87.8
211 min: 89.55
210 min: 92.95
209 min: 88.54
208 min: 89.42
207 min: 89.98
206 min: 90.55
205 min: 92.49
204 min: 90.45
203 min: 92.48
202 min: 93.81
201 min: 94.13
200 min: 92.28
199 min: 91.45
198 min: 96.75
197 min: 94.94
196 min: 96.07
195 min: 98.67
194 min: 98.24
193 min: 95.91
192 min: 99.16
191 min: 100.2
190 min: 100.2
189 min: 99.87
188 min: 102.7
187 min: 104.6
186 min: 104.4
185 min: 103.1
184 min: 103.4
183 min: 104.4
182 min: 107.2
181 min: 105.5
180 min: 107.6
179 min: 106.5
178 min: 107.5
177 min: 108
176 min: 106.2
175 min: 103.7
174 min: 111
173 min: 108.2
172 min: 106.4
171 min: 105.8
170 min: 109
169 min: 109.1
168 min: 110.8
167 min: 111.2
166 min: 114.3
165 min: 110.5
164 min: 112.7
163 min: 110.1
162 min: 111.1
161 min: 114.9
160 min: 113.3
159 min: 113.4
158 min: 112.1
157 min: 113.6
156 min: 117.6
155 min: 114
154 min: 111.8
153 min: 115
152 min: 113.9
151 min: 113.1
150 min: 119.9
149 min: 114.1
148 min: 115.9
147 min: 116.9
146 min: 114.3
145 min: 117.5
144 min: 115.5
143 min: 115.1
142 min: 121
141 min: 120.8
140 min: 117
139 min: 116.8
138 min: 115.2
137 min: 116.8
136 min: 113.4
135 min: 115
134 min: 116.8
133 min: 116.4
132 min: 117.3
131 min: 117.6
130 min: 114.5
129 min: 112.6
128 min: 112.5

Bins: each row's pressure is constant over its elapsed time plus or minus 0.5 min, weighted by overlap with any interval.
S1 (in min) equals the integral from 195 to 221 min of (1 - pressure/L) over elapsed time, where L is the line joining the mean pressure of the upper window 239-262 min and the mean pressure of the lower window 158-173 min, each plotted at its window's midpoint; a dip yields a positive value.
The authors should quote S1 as 6.0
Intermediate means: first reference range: 111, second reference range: 117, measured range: 87.3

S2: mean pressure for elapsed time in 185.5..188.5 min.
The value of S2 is 104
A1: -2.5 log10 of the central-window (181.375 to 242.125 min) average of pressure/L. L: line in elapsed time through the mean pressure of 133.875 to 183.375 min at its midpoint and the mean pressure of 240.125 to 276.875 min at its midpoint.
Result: 0.26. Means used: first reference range 112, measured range 90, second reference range 116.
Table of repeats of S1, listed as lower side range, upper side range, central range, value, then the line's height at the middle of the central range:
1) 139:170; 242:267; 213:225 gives 4.8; 115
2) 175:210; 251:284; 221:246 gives 3.7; 107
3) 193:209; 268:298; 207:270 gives 2.3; 101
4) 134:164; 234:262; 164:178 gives 0.8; 115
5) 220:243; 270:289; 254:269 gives -1.8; 102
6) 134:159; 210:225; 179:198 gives -2.3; 90.7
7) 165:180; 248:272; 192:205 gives 1.8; 110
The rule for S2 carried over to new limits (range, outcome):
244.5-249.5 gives 119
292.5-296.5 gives 108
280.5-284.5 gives 112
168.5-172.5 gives 108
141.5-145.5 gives 117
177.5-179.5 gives 107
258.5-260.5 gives 114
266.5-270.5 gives 115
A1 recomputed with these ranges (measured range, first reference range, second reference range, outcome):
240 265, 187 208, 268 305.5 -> -0.11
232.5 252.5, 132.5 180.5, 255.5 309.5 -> -0.02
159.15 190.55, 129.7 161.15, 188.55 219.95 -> -0.05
